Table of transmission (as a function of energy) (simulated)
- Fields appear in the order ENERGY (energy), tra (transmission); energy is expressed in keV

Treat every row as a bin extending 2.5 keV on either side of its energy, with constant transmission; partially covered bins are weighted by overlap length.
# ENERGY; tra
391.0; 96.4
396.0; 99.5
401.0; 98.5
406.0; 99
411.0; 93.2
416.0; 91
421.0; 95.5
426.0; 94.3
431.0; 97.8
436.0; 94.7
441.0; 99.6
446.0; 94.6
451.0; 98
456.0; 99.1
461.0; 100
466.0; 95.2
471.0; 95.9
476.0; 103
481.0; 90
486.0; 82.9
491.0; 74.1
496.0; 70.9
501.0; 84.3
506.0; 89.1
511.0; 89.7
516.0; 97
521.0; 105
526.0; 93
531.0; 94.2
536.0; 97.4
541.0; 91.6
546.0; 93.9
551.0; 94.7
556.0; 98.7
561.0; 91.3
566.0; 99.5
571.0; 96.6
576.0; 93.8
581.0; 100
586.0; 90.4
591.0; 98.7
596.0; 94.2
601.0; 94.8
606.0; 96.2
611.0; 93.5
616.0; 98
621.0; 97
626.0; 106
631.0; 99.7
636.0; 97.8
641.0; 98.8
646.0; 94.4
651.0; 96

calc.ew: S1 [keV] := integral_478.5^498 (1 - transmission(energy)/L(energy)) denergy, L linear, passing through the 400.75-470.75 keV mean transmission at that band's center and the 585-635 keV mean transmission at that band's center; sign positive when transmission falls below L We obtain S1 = 3.4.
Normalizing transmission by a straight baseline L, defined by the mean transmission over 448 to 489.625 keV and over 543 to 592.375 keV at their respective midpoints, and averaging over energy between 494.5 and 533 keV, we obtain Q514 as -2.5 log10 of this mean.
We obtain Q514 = 0.05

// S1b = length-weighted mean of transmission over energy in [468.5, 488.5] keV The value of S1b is 93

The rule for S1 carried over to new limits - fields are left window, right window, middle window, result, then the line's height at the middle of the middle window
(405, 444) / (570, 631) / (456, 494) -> 1.60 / 95.8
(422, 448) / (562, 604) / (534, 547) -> 0.23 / 95.9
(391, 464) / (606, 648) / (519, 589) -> 1.37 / 97.6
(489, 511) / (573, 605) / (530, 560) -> -2.30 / 88.2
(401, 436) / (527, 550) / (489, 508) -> 3.03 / 94.6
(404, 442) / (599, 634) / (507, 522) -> 0.15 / 96.6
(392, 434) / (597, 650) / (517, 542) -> 0.08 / 96.9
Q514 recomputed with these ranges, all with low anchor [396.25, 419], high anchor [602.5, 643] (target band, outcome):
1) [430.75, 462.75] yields -0.015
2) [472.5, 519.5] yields 0.112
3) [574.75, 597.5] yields 0.026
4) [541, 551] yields 0.044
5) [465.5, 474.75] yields -0.001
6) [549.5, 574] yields 0.016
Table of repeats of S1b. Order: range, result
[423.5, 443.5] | 96.6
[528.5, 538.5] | 95.8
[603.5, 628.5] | 98.1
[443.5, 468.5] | 97.4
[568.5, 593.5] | 95.9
